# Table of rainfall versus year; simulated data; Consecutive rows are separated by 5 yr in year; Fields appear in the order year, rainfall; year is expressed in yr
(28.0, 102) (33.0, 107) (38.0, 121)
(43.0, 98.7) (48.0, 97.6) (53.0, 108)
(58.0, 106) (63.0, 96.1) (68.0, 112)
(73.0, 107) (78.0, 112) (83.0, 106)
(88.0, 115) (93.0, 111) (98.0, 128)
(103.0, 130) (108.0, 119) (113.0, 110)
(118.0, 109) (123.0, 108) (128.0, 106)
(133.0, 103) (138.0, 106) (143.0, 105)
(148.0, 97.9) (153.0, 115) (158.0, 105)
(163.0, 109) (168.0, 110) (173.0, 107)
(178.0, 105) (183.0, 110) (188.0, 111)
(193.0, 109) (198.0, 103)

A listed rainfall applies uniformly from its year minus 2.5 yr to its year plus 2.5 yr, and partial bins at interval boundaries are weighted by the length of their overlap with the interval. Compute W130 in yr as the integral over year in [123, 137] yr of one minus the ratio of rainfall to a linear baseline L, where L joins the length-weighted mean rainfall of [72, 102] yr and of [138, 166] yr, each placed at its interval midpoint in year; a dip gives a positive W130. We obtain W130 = 0.5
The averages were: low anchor 114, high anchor 106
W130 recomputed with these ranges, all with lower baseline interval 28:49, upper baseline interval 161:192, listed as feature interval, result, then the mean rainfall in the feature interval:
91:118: -2.9 yr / 119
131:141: 0.3 yr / 105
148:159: 0.0 yr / 108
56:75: 0.3 yr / 105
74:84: -0.2 yr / 109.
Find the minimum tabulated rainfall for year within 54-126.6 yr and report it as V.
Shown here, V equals 96.1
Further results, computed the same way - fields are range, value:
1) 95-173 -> 97.9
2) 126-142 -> 103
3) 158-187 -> 105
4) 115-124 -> 108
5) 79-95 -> 106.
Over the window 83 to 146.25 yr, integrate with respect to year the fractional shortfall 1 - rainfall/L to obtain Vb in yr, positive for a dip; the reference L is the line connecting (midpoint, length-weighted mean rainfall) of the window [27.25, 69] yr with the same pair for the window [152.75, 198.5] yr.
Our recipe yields -3.10 yr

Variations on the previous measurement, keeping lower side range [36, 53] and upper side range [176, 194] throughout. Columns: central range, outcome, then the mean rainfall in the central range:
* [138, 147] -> 0.3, 104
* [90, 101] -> -1.3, 120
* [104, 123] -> -1.1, 113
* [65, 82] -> -0.5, 110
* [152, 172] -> -0.2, 109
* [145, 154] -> 0.3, 105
